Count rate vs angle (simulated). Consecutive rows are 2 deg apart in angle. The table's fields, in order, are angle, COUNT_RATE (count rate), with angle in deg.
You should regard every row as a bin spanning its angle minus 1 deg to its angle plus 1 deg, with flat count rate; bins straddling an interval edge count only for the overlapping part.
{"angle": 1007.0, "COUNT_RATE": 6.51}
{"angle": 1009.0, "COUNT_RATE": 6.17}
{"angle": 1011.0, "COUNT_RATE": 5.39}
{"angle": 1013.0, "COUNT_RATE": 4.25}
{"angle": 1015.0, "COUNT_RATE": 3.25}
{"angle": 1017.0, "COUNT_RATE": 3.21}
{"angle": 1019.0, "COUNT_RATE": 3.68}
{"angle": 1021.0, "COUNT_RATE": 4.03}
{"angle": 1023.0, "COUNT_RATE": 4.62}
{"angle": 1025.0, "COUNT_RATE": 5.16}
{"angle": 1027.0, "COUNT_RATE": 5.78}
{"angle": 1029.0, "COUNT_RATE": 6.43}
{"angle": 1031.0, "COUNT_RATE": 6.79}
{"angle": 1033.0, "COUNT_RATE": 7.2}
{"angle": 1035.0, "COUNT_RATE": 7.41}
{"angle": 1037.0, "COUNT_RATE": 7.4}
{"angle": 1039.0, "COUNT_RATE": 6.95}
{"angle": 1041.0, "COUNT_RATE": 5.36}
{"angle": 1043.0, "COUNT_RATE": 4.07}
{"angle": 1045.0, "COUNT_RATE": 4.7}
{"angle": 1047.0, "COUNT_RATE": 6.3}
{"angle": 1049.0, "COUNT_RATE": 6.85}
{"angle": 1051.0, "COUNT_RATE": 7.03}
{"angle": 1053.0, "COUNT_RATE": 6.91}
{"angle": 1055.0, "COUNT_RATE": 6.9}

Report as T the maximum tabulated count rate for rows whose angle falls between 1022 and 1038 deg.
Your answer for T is 7.41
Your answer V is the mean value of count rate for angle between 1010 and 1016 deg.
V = 4.3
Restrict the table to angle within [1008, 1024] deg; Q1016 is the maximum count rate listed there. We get 6.17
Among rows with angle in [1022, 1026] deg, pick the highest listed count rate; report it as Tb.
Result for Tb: 5.16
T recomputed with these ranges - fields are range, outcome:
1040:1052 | 7.03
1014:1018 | 3.25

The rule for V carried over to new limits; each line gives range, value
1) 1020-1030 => 5.2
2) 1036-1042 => 6.57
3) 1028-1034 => 6.81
